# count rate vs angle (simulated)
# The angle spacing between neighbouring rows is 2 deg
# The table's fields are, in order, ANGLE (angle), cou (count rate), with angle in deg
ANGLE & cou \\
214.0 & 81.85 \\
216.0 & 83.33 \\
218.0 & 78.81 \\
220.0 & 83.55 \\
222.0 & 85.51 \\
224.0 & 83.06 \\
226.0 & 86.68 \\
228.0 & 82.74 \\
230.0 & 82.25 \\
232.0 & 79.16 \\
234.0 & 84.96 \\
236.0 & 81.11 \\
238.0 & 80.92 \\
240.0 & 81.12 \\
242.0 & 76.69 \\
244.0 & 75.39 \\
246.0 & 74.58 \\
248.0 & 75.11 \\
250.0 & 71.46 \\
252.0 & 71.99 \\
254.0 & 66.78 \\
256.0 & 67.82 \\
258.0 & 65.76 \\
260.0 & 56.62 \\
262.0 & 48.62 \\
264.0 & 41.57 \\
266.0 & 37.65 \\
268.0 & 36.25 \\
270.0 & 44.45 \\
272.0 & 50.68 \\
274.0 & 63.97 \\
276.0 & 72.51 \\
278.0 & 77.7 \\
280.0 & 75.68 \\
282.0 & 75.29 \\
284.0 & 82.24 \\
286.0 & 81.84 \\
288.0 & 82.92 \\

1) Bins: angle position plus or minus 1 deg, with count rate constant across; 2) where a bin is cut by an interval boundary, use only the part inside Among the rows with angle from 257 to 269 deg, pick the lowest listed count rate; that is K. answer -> 36.25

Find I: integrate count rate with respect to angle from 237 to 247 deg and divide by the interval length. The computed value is 77.7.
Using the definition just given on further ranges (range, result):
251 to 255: 69.4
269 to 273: 47.6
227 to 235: 82.3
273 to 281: 72.5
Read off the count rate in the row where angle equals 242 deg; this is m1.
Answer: 76.69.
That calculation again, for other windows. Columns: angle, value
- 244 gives 75.39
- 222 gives 85.51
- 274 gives 63.97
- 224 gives 83.06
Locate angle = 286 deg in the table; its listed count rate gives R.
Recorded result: 81.84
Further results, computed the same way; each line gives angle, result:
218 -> 78.81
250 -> 71.46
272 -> 50.68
